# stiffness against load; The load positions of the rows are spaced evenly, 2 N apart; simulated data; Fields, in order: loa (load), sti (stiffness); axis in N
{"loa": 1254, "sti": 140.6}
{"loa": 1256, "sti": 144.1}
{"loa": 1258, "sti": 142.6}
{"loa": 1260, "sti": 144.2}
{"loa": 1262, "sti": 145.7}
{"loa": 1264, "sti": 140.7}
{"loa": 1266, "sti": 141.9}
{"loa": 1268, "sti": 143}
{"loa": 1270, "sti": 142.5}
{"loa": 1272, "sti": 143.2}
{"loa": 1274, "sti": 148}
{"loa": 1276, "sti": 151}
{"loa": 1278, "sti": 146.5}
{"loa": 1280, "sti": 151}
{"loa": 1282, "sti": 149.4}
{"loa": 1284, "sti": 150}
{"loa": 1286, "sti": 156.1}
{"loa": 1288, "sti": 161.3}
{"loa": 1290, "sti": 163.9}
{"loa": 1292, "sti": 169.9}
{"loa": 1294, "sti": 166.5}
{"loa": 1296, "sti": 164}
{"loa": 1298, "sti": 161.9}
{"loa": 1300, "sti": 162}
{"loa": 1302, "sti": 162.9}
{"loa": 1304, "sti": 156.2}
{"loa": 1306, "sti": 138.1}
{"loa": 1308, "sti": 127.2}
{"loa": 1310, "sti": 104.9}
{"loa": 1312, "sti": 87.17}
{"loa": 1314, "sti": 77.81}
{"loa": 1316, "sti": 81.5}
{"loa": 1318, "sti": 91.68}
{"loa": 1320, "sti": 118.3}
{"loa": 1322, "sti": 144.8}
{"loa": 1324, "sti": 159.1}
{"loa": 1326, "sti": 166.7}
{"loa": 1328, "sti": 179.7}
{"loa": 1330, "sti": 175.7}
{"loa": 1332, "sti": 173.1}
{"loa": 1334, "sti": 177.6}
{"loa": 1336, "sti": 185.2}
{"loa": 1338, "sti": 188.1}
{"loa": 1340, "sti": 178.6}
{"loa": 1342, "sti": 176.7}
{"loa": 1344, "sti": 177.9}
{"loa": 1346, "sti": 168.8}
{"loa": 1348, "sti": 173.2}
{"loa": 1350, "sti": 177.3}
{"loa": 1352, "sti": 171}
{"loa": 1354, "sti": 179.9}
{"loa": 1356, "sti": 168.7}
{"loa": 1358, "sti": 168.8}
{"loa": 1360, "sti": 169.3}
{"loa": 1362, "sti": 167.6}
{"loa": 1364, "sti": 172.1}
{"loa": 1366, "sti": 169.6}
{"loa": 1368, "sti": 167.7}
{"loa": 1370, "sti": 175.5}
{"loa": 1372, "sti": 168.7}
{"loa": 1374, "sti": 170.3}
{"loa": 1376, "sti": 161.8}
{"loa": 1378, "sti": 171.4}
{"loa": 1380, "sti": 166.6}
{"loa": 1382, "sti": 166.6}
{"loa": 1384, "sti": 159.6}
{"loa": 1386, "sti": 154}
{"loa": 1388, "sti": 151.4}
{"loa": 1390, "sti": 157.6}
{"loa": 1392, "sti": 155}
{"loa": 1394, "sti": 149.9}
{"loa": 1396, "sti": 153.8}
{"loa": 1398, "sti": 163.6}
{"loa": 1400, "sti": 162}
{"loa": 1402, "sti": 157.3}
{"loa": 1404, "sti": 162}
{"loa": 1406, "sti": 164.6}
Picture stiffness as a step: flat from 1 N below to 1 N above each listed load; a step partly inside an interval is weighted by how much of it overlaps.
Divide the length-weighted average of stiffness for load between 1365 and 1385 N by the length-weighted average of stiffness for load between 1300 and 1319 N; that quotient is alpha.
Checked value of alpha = 1.44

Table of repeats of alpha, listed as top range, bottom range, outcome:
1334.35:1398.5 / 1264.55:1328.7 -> 1.18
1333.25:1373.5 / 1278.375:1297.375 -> 1.10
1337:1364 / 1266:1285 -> 1.19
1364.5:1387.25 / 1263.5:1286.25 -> 1.13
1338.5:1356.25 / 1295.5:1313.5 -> 1.27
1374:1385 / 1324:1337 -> 0.95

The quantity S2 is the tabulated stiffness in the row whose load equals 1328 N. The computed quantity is 179.7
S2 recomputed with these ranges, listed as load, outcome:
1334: 177.6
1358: 168.8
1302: 162.9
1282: 149.4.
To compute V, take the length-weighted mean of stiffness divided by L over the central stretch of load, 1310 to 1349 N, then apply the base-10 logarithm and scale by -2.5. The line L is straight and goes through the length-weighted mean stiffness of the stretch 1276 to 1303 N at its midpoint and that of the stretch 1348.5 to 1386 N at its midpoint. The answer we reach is 0.10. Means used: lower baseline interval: 159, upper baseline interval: 169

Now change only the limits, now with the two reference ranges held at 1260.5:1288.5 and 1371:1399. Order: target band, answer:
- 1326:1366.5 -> -0.12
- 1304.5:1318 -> 0.41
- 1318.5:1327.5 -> 0.05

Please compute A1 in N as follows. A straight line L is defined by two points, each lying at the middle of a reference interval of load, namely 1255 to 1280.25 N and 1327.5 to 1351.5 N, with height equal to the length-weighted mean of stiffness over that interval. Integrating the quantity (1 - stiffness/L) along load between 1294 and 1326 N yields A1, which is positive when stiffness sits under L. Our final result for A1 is 6.3 N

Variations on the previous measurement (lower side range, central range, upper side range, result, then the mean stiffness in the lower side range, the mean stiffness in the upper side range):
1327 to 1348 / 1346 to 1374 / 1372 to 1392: -0.2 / 178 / 162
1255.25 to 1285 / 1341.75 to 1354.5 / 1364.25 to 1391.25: -1.2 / 146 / 165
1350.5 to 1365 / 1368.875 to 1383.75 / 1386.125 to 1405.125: -0.4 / 171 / 157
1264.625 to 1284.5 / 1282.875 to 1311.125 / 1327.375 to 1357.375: 0.6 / 146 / 177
